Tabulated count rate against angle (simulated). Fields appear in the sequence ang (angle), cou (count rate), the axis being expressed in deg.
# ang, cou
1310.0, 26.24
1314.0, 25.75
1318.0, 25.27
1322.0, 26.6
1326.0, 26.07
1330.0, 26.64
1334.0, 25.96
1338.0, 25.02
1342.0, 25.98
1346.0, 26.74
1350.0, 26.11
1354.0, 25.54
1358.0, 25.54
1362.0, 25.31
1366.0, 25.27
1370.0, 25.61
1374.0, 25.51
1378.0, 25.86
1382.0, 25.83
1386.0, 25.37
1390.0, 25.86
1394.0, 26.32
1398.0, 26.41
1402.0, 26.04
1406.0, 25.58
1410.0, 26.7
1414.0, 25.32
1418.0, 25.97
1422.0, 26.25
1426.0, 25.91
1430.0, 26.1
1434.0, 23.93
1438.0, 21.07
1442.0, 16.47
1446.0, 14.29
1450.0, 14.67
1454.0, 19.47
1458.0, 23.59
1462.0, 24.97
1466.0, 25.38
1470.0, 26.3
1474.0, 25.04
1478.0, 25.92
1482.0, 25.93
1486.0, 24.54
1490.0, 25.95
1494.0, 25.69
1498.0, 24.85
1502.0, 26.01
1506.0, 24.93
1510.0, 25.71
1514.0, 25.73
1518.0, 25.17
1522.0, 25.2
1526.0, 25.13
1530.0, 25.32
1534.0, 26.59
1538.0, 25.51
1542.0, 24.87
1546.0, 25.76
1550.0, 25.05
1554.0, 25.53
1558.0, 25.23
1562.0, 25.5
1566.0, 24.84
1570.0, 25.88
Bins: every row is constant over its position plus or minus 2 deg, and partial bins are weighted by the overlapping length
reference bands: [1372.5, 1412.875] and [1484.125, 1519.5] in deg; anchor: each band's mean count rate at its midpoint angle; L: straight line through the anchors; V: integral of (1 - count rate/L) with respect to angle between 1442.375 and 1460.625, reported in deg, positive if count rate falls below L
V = 5.4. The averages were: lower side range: 25.9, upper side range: 25.4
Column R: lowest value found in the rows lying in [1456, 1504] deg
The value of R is 23.59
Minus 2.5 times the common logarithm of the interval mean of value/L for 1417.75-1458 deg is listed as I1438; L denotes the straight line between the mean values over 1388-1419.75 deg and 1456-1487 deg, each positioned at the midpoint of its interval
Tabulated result 0.20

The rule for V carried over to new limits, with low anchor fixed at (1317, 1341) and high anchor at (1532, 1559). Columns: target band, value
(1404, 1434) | -0.1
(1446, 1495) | 4.1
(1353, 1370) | 0.3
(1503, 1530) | 0.2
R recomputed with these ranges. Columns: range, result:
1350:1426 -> 25.27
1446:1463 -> 14.29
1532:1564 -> 24.87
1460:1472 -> 24.97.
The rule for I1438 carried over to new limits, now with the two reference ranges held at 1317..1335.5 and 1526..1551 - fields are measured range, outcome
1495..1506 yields 0.01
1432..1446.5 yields 0.31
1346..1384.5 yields 0.02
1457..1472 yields 0.02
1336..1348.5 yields 0.01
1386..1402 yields -0.01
